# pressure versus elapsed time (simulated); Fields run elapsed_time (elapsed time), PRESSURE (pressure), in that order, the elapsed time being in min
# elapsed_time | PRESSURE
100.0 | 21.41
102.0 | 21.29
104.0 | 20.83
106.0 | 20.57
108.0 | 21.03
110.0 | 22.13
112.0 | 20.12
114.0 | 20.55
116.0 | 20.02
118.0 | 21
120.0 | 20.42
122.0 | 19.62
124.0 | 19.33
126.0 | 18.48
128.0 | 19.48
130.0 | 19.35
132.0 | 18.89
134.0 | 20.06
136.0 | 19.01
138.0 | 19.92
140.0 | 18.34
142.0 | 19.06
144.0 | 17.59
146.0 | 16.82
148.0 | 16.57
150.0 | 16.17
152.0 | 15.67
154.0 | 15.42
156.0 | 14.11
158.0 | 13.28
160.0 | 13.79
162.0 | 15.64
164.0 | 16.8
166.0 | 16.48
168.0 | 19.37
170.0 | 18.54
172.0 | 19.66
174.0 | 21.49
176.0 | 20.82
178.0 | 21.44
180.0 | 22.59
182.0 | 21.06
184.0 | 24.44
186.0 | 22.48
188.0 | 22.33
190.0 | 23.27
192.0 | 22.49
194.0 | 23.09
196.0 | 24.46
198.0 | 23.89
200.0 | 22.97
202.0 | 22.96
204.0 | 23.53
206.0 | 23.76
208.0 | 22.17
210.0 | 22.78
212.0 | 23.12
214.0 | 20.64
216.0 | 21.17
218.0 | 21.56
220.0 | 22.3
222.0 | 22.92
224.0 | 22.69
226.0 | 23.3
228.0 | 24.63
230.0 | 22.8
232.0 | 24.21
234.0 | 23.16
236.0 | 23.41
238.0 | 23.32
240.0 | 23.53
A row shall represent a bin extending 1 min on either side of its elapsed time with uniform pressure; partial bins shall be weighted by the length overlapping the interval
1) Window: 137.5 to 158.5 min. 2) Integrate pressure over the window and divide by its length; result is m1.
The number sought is 16.6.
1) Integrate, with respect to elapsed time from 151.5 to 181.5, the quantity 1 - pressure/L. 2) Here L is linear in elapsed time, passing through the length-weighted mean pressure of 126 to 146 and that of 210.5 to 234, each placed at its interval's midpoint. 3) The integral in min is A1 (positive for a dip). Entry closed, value 3.8 min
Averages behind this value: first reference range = 18.9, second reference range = 22.7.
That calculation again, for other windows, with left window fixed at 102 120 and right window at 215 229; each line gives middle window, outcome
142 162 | 5.4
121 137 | 1.4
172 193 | -0.1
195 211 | -0.7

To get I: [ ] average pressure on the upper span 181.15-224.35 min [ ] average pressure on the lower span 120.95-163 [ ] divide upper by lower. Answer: 1.30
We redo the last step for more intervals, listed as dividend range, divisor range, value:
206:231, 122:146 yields 1.19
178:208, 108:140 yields 1.16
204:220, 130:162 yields 1.31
